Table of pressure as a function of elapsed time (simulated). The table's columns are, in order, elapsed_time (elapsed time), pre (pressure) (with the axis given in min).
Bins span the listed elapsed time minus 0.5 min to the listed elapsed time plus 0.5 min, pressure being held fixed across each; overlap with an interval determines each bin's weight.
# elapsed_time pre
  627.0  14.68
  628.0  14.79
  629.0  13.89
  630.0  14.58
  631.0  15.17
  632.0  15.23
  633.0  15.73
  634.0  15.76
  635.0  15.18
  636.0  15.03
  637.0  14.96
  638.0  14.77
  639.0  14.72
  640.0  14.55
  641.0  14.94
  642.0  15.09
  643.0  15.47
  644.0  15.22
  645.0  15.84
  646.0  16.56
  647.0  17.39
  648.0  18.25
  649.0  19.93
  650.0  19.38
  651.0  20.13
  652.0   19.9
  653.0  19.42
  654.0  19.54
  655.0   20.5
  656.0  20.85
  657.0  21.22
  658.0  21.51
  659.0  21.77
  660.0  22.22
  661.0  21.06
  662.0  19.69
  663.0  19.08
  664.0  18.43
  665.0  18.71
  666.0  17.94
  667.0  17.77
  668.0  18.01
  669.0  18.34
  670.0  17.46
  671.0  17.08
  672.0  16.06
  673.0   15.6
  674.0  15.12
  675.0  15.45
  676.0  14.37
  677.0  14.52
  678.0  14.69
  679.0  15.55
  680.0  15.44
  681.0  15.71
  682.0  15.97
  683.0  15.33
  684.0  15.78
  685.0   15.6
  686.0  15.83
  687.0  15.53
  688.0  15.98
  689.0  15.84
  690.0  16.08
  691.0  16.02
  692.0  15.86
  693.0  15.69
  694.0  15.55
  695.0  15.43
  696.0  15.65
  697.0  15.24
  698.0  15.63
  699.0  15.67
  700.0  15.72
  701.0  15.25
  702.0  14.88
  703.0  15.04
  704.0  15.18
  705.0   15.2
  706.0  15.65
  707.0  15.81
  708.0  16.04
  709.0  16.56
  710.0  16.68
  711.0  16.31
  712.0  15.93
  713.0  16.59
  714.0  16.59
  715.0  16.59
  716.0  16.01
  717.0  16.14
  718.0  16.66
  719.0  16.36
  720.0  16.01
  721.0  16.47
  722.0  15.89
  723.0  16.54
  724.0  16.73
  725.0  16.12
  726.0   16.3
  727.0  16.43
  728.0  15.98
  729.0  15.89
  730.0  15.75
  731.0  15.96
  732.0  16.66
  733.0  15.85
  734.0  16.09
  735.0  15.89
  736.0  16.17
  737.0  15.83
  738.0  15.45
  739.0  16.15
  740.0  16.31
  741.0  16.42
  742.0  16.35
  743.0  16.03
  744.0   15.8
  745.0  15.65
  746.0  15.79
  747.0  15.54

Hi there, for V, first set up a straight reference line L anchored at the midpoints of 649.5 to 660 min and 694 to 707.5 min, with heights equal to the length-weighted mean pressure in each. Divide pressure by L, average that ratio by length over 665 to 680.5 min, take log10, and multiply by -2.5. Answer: 0.14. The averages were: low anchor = 20.5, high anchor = 15.4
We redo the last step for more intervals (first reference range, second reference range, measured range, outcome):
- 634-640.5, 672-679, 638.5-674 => -0.211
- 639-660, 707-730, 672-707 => 0.111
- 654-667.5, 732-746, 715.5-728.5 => 0.040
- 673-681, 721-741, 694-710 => 0.000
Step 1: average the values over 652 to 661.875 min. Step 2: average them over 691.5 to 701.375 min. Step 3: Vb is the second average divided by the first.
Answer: 0.75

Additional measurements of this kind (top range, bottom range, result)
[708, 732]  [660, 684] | 0.96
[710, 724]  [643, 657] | 0.88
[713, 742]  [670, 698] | 1.04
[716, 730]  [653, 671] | 0.83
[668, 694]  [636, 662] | 0.87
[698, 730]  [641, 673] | 0.86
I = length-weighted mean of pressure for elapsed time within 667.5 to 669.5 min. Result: 18.2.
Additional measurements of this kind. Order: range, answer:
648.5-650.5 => 19.7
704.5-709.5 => 15.9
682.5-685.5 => 15.6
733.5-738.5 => 15.9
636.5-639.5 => 14.8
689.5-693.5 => 15.9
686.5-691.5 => 15.9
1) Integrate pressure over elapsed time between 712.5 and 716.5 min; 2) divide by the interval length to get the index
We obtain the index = 16.4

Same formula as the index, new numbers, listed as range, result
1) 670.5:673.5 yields 16.2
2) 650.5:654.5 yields 19.7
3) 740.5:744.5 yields 16.2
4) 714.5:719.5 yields 16.4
